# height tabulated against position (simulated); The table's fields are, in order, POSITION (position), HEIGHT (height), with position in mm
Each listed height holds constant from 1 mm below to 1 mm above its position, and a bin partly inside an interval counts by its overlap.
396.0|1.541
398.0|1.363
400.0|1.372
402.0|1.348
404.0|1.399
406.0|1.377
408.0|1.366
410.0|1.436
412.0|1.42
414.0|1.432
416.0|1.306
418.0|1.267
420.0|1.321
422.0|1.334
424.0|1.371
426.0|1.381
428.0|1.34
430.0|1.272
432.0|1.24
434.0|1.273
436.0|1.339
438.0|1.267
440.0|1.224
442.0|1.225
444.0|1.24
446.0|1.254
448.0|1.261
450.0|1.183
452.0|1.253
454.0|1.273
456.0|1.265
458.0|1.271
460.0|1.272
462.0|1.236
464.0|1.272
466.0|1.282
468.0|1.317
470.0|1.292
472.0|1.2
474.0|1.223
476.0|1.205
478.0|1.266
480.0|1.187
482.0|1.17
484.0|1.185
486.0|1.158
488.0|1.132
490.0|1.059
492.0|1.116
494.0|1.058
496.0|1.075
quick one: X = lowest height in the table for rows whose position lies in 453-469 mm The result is 1.236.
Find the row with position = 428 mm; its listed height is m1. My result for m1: 1.34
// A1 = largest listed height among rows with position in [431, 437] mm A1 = 1.339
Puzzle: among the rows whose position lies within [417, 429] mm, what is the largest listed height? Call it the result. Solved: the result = 1.381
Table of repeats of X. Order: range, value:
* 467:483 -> 1.17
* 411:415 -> 1.42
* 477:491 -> 1.059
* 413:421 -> 1.267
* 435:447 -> 1.224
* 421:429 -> 1.334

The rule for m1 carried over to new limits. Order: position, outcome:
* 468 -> 1.317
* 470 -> 1.292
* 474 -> 1.223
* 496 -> 1.075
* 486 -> 1.158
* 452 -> 1.253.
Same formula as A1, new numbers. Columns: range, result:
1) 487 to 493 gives 1.132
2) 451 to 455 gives 1.273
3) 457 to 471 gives 1.317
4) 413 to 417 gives 1.432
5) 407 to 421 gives 1.436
